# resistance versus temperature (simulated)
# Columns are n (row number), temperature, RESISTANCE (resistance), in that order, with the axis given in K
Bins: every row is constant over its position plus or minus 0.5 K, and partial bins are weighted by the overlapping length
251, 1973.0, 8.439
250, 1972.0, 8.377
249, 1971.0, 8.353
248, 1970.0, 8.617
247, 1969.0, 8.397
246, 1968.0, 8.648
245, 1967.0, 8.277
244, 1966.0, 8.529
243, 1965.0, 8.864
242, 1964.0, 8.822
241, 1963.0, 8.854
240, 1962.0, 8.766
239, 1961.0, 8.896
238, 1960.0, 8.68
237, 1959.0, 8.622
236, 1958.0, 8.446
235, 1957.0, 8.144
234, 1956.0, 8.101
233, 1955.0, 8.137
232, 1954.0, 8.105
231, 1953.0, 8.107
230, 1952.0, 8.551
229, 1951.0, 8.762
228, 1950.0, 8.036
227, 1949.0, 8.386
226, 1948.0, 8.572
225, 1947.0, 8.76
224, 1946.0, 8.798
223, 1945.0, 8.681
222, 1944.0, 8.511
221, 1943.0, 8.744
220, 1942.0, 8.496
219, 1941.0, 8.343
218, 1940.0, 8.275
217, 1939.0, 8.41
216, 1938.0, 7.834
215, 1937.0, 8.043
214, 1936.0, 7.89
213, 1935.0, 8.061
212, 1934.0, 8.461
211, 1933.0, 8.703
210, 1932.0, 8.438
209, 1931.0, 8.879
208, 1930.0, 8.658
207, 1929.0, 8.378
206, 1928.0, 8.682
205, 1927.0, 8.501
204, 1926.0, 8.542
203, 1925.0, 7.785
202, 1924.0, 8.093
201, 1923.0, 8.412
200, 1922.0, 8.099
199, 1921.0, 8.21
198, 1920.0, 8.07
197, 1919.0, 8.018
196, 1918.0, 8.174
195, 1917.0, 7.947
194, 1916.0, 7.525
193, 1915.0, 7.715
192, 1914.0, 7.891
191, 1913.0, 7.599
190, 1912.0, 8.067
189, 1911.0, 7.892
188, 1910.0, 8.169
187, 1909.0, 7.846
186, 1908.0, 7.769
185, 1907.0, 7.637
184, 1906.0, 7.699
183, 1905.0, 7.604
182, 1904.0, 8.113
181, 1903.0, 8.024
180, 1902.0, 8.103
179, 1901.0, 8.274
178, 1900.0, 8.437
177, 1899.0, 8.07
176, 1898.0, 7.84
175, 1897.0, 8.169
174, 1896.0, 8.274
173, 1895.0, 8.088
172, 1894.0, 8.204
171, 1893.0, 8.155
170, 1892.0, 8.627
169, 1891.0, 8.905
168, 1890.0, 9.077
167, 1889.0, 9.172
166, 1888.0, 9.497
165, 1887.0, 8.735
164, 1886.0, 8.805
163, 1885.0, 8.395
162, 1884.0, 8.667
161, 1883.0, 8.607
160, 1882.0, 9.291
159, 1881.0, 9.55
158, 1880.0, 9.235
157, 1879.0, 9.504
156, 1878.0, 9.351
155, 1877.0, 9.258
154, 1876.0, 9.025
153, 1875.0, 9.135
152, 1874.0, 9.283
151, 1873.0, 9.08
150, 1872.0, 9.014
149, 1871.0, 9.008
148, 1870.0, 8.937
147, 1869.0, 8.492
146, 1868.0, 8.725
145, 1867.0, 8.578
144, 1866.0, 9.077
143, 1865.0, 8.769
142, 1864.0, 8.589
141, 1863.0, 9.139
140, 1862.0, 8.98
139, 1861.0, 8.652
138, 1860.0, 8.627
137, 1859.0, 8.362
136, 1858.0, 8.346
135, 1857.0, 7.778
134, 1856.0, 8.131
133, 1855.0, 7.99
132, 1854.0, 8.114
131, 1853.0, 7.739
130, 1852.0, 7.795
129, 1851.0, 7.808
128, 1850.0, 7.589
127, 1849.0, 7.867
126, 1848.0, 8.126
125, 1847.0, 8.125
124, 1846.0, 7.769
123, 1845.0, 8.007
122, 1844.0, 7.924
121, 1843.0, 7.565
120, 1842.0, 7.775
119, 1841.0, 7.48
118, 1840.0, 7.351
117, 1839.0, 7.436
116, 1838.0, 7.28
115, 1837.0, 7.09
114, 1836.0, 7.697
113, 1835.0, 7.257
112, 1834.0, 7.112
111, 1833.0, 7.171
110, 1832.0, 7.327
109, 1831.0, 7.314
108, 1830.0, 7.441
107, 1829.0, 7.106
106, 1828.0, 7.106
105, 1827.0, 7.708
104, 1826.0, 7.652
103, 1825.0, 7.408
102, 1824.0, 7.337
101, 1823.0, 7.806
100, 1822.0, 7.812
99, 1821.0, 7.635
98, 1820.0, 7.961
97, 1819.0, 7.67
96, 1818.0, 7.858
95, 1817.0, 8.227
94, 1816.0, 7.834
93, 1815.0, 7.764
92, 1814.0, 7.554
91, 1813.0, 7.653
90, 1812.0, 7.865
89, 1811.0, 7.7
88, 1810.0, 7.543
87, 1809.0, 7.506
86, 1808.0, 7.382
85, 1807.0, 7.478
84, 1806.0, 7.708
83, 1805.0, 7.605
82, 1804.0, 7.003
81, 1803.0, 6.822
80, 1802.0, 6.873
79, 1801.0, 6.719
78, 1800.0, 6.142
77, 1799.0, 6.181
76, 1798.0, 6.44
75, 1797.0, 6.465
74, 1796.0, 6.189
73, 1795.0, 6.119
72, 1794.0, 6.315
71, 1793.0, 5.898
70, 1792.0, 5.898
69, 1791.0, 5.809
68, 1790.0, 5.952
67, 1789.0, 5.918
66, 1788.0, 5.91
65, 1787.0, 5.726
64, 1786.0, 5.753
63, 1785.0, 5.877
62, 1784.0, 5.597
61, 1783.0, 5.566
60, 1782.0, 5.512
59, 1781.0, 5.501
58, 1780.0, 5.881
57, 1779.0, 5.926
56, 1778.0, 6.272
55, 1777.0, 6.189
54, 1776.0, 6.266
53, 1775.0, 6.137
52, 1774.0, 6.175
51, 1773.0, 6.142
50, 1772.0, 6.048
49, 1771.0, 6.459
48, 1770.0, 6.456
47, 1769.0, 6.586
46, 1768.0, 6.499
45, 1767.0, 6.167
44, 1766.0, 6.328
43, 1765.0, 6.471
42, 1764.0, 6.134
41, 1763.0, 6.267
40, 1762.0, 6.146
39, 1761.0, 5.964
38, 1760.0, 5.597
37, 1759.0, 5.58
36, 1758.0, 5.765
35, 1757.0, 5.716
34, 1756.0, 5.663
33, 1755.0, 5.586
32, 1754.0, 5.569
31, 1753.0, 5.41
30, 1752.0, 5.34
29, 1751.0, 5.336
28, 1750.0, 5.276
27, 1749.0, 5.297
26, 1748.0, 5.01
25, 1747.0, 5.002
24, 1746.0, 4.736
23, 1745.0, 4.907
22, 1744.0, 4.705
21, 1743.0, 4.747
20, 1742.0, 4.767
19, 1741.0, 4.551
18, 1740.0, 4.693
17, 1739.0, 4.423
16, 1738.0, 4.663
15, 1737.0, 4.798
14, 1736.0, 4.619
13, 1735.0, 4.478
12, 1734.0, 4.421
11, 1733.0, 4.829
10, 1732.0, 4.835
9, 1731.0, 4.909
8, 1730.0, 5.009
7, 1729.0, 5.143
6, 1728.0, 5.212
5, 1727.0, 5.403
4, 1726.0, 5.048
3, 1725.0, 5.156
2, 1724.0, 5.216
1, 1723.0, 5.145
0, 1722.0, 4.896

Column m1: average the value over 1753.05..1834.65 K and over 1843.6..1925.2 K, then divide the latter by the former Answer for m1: 1.26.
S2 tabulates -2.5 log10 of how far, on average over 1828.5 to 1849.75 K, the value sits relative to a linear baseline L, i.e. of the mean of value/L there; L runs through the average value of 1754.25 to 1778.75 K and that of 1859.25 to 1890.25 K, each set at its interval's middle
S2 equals 0.069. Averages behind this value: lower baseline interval 6.1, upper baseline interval 8.97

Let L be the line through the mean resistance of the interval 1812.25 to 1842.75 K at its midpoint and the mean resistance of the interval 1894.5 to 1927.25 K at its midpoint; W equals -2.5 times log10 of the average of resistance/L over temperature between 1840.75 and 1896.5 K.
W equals -0.10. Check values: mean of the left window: 7.53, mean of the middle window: 8.55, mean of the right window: 8.02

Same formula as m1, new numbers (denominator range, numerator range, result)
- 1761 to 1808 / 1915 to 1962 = 1.33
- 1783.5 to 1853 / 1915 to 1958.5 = 1.16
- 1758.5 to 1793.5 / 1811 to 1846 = 1.26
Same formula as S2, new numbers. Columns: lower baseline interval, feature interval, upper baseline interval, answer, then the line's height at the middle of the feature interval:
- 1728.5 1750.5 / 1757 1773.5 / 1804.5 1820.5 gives -0.058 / 5.83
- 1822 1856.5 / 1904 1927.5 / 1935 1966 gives 0.029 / 8.19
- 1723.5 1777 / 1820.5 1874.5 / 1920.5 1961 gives -0.151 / 6.94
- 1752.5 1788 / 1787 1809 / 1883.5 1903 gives 0.004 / 6.54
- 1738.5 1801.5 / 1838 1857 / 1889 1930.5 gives -0.103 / 7.09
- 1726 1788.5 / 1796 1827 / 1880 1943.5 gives -0.137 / 6.49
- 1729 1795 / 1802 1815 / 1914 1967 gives -0.185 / 6.3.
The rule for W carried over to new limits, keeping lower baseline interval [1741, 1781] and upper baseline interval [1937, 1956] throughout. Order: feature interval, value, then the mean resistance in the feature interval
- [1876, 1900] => -0.16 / 8.76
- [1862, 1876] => -0.22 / 8.92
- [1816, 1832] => -0.15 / 7.6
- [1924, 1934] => -0.04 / 8.48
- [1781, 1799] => 0.04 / 5.93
